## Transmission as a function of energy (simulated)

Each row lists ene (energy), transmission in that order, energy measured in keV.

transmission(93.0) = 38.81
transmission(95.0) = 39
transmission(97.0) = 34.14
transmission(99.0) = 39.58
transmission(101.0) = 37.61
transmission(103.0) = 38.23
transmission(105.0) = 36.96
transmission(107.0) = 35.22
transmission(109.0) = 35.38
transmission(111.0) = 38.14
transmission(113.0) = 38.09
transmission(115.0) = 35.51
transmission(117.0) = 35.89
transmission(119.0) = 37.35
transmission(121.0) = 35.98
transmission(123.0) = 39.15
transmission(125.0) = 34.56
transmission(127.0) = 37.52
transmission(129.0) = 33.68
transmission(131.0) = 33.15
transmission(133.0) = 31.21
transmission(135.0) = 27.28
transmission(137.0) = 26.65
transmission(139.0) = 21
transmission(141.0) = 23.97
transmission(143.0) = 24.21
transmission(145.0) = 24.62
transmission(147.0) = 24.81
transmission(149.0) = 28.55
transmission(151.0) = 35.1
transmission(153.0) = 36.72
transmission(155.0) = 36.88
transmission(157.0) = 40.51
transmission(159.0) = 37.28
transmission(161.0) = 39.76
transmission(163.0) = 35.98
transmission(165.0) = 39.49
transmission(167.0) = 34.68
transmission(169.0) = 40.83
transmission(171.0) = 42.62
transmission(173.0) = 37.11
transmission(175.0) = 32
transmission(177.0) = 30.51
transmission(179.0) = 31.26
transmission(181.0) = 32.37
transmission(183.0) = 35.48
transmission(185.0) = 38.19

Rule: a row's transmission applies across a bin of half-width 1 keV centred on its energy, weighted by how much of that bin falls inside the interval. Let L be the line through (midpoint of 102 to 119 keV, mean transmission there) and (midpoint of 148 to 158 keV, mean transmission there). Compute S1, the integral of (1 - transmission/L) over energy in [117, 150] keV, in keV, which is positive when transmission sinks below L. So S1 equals 5.2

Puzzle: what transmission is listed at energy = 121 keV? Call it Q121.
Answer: 35.98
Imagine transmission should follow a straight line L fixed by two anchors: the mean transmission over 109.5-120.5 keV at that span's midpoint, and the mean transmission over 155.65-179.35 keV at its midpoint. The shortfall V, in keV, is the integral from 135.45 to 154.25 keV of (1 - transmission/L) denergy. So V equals 4.8 keV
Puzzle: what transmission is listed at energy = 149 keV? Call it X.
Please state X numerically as 28.55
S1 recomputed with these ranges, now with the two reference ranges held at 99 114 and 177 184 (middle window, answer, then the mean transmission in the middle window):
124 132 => 0.3 keV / 34.7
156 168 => -1.5 keV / 37.9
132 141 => 2.3 keV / 26.2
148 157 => -0.2 keV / 35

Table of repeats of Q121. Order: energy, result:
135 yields 27.28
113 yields 38.09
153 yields 36.72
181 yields 32.37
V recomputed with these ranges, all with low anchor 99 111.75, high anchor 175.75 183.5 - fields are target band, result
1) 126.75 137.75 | 1.3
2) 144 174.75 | -1.9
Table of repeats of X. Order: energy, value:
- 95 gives 39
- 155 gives 36.88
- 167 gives 34.68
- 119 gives 37.35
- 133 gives 31.21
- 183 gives 35.48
